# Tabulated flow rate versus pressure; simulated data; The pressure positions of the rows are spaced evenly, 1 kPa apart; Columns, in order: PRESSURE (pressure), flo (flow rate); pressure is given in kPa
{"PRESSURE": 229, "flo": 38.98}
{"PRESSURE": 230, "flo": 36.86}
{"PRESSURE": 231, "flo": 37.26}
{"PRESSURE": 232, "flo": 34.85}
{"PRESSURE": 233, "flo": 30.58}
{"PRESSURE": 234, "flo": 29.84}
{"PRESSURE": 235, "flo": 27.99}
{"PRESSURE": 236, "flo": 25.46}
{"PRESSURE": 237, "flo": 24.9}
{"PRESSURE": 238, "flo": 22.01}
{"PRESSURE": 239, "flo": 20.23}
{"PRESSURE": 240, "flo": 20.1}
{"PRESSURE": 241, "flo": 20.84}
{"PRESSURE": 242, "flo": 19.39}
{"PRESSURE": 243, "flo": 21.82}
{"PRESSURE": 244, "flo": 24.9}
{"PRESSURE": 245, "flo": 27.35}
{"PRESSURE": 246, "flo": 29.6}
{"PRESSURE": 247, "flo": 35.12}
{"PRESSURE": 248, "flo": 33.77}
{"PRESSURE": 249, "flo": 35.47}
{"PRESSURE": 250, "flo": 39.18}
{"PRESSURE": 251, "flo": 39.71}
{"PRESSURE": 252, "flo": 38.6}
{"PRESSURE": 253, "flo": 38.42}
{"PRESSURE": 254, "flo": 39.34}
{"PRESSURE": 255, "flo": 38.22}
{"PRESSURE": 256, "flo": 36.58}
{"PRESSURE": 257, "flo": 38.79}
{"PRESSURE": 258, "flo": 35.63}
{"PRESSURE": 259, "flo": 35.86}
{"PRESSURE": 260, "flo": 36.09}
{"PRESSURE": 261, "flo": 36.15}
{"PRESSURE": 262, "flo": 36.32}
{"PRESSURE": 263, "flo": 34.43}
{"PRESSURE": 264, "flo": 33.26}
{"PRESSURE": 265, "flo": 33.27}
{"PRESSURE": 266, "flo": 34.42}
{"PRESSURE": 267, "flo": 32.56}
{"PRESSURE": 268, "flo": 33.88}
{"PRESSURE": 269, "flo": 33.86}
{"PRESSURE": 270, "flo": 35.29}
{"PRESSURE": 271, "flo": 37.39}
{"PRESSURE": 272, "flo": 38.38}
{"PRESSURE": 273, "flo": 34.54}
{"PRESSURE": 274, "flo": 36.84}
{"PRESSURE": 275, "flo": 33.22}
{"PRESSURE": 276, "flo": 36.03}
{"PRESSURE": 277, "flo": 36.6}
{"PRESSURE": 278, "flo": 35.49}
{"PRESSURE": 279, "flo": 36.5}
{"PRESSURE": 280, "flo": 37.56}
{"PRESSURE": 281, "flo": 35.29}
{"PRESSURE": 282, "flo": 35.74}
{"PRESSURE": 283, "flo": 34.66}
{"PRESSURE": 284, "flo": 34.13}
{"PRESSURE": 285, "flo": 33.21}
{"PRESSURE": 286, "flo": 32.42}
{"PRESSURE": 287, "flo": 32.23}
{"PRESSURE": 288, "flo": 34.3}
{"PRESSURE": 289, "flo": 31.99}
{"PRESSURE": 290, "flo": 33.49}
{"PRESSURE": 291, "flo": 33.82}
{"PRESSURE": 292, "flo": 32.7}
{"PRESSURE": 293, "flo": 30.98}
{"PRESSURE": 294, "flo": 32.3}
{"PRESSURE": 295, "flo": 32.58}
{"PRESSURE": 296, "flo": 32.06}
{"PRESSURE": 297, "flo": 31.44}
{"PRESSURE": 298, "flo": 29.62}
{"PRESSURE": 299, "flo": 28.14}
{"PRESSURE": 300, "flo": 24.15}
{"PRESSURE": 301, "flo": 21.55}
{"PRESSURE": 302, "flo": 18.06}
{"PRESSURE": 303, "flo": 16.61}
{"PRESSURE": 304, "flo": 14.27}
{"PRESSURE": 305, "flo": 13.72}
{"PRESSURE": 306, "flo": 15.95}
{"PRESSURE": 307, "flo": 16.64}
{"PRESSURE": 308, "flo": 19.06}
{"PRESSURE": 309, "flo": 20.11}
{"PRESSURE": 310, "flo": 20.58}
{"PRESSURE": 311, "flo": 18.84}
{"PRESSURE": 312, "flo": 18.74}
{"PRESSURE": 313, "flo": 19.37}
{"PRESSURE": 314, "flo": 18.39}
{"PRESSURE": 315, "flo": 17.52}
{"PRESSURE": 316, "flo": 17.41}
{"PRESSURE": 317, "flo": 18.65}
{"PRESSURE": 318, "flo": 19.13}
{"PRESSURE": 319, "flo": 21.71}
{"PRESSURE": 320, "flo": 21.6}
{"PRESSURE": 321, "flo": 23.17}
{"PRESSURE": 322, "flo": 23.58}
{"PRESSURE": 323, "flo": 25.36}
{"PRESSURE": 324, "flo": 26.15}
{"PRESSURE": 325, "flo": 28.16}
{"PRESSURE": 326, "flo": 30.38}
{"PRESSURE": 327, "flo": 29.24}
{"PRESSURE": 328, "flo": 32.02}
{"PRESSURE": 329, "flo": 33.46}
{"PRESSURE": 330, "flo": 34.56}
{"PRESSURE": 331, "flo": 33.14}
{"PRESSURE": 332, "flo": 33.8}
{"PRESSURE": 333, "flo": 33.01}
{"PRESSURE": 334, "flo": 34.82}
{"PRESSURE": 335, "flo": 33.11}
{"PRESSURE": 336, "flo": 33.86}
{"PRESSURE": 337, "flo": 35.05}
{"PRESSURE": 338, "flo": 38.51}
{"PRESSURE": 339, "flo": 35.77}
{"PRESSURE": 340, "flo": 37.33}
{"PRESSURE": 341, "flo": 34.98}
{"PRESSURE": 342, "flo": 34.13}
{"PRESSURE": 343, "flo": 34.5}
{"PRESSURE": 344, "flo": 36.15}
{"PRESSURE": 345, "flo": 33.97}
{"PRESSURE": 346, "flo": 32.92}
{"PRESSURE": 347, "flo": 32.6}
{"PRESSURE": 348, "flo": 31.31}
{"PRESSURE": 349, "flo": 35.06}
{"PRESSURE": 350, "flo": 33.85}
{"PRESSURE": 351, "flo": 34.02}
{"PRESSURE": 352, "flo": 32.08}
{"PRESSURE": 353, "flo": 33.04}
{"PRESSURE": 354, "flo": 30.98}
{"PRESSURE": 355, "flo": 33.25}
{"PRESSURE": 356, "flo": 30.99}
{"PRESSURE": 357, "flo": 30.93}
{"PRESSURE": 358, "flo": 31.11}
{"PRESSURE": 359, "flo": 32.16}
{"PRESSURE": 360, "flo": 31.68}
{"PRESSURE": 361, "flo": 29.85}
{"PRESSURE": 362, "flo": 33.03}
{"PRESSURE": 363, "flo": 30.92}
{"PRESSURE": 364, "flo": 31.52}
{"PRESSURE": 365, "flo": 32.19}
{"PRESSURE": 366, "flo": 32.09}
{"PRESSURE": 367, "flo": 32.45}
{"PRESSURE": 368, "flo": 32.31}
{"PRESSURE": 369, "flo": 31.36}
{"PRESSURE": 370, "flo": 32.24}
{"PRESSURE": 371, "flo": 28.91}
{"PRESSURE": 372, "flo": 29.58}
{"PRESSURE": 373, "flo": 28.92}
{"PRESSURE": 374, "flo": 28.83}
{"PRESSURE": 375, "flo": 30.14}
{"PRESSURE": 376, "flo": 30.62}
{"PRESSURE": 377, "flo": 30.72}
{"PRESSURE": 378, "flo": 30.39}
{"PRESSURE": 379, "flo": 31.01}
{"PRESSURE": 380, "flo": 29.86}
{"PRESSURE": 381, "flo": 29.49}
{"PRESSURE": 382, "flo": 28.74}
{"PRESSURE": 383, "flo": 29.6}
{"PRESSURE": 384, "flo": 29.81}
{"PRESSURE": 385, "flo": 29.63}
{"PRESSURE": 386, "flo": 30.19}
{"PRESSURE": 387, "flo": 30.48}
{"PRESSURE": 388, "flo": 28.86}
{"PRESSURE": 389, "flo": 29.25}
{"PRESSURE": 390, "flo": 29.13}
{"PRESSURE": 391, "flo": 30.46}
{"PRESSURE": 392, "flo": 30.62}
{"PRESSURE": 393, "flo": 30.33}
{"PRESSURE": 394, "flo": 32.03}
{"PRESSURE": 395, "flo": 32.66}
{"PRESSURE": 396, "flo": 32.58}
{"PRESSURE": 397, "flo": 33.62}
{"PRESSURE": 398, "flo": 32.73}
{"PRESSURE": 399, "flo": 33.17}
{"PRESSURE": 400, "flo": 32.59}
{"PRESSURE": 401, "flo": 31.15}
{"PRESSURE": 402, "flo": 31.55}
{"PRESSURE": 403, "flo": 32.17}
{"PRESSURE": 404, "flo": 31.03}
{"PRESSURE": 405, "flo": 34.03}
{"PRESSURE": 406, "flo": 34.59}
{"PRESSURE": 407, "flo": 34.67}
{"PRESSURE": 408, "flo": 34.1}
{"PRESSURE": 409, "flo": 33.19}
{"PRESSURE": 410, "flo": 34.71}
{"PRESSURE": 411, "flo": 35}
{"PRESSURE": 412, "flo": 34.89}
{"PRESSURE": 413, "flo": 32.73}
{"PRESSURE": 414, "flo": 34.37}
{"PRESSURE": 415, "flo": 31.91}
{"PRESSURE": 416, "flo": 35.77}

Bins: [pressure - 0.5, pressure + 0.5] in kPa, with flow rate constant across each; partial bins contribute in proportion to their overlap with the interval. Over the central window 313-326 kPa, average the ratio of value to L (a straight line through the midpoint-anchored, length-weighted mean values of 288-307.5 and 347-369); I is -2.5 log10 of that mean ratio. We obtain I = 0.27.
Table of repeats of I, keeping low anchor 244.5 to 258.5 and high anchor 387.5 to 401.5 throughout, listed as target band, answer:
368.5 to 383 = 0.068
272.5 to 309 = 0.181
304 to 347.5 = 0.232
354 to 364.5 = 0.035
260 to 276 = 0.018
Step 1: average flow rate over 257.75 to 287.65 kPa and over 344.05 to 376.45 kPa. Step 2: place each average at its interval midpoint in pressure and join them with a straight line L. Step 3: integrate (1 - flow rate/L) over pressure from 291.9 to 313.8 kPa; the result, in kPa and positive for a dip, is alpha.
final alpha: 7.2 kPa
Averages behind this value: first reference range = 35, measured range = 22.8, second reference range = 31.8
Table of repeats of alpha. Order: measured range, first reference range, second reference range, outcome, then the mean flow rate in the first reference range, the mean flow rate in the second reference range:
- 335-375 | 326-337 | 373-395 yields -1.15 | 33.1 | 30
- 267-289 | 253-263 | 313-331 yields -1.24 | 36.9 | 24.8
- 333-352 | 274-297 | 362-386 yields -1.60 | 34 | 30.5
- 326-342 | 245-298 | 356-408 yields -0.63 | 34.9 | 31.2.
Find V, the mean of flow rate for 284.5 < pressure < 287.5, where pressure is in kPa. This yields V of 32.6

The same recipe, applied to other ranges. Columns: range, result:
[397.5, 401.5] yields 32.4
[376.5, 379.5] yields 30.7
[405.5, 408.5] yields 34.5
